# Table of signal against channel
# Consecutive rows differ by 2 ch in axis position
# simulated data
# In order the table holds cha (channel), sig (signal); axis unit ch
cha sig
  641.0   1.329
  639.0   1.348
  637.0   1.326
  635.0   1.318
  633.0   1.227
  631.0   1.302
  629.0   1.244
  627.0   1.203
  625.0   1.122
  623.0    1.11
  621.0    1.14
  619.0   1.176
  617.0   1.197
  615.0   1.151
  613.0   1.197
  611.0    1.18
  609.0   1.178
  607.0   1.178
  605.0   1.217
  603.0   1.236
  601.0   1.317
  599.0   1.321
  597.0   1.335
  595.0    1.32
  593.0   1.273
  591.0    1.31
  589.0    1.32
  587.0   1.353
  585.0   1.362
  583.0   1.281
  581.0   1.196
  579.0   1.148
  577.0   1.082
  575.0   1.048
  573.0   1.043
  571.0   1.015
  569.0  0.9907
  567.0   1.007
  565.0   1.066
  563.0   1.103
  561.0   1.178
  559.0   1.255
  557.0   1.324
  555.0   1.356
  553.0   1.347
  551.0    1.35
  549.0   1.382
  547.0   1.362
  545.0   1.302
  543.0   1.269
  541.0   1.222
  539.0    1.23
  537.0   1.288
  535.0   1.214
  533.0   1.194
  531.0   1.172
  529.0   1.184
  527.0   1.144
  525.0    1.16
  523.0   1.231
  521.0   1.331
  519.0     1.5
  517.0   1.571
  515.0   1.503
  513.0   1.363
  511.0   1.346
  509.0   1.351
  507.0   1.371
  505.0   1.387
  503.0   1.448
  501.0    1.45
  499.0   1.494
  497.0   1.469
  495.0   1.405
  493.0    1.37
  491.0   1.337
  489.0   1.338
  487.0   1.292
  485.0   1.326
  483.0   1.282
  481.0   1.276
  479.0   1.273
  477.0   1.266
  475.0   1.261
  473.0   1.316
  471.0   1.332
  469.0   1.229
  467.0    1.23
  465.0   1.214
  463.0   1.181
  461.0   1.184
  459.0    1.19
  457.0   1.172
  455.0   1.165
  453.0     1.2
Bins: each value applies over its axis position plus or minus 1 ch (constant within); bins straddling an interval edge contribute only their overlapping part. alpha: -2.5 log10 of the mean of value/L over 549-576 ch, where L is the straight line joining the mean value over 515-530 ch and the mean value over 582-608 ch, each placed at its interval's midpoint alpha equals 0.12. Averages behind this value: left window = 1.32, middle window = 1.17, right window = 1.29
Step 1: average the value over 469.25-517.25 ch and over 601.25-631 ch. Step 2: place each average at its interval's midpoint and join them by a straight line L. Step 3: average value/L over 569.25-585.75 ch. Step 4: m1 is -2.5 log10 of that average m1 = 0.10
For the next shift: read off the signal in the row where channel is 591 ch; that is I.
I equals 1.31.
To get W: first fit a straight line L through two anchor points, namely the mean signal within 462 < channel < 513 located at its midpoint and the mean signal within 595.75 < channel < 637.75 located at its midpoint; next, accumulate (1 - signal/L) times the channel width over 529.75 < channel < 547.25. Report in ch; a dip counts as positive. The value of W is 0.6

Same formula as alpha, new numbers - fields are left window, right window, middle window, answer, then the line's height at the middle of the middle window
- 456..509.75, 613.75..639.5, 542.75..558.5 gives -0.058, 1.27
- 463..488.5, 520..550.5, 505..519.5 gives -0.135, 1.26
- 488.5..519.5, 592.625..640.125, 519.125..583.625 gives 0.116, 1.34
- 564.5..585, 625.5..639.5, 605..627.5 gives 0.051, 1.22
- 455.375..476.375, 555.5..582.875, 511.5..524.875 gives -0.188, 1.18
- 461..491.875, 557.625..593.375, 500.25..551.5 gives -0.084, 1.22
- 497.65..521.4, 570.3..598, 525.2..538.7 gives 0.143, 1.37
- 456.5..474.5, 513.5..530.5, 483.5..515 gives -0.080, 1.29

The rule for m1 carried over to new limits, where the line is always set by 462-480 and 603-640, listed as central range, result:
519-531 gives 0.01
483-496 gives -0.07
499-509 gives -0.14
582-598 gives -0.08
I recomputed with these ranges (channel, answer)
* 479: 1.273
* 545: 1.302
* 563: 1.103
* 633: 1.227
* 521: 1.331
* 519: 1.5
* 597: 1.335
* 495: 1.405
